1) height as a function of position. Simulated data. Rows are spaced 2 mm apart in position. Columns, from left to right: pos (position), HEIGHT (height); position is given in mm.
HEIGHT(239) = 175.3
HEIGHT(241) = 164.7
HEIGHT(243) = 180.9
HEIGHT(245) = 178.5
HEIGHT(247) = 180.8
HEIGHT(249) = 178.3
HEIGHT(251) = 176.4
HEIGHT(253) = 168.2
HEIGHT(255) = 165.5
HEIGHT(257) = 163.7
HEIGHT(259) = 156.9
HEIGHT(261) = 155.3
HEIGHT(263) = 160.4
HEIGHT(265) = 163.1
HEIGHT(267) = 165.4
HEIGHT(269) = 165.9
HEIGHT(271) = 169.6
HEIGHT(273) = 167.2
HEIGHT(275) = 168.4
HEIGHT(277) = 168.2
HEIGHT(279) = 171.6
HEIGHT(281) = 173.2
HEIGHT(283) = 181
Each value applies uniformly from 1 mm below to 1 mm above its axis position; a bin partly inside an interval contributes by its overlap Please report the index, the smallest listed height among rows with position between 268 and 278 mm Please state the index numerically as 165.9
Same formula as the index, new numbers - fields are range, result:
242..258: 163.7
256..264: 155.3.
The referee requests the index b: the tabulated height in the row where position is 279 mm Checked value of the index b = 171.6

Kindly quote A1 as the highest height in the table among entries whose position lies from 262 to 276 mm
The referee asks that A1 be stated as 169.6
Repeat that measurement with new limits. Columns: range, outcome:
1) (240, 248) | 180.9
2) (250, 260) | 176.4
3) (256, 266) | 163.7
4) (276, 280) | 171.6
